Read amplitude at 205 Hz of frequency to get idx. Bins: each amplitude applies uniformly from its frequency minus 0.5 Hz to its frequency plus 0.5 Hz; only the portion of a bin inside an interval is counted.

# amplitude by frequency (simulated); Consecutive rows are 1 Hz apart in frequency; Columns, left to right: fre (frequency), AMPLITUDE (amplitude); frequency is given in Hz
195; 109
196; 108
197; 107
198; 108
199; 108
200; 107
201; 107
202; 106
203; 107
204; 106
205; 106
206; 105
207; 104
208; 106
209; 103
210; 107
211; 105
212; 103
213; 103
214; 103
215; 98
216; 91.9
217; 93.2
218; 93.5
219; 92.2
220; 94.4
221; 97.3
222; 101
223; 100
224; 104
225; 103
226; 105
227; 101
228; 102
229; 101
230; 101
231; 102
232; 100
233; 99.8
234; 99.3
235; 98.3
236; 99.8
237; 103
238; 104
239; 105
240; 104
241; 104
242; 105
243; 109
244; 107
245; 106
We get 106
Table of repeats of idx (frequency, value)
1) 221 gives 97.3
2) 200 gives 107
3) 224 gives 104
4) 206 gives 105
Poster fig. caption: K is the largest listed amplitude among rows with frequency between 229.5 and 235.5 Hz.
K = 102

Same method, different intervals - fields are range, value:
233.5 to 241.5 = 105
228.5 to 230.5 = 101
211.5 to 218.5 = 103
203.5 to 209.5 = 106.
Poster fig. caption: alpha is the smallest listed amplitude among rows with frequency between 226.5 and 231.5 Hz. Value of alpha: 101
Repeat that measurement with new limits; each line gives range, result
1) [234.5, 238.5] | 98.3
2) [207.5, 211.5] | 103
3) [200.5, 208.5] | 104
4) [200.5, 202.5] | 106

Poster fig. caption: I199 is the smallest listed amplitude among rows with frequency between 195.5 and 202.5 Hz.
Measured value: 106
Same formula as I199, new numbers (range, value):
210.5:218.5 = 91.9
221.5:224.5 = 100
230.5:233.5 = 99.8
